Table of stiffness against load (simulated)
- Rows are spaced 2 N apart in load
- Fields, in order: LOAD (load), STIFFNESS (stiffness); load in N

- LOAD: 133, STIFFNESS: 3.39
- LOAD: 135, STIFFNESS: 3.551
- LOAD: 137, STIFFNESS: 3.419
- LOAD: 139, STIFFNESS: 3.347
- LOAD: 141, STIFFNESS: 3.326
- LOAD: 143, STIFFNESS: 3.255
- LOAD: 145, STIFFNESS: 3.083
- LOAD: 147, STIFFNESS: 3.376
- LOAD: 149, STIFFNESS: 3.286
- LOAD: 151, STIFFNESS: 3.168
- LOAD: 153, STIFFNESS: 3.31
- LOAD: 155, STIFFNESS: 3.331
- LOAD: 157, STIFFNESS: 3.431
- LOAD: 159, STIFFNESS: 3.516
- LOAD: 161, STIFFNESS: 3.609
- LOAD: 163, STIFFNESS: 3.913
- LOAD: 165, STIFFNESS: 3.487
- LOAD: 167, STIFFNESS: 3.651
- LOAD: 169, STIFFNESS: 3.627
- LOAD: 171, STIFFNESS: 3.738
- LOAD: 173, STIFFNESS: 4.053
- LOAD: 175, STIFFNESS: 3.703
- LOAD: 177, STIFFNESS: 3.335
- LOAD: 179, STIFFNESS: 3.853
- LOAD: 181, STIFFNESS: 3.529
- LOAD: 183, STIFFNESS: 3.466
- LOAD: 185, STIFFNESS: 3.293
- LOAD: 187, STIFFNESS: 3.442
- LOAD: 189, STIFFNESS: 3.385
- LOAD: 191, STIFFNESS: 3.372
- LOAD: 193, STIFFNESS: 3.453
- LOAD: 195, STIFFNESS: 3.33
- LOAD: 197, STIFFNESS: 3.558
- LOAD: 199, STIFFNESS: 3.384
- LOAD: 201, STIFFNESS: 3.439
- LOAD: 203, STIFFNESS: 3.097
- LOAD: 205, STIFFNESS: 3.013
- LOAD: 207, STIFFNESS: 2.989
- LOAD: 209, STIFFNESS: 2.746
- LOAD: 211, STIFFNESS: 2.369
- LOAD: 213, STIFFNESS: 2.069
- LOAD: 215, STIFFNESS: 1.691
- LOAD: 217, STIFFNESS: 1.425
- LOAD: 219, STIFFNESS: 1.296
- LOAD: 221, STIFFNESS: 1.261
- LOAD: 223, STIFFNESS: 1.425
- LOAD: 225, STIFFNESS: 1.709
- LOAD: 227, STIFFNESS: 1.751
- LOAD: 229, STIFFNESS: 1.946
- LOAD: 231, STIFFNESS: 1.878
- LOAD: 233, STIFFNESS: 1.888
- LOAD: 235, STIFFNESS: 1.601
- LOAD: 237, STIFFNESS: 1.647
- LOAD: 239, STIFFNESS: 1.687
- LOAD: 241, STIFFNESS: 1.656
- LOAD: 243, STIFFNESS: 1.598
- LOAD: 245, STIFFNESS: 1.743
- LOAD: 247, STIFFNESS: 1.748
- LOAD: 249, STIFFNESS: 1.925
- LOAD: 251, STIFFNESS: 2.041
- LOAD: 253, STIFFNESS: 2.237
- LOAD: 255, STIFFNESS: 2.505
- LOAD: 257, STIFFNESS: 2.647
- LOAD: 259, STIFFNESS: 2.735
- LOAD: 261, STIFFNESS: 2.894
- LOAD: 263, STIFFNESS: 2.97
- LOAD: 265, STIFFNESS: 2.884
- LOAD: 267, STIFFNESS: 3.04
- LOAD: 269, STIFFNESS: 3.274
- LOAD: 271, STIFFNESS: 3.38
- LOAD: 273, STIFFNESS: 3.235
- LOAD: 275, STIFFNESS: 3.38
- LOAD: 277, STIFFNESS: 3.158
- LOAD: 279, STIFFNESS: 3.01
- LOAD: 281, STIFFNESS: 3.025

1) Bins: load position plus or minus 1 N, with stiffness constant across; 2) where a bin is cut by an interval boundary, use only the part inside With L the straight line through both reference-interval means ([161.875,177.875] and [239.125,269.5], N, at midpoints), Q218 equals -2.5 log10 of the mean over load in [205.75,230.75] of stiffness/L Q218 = 0.47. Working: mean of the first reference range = 3.69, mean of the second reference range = 2.36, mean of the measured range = 1.9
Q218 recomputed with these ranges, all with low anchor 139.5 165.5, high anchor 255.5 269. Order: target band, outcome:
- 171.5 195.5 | -0.09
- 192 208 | -0.04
